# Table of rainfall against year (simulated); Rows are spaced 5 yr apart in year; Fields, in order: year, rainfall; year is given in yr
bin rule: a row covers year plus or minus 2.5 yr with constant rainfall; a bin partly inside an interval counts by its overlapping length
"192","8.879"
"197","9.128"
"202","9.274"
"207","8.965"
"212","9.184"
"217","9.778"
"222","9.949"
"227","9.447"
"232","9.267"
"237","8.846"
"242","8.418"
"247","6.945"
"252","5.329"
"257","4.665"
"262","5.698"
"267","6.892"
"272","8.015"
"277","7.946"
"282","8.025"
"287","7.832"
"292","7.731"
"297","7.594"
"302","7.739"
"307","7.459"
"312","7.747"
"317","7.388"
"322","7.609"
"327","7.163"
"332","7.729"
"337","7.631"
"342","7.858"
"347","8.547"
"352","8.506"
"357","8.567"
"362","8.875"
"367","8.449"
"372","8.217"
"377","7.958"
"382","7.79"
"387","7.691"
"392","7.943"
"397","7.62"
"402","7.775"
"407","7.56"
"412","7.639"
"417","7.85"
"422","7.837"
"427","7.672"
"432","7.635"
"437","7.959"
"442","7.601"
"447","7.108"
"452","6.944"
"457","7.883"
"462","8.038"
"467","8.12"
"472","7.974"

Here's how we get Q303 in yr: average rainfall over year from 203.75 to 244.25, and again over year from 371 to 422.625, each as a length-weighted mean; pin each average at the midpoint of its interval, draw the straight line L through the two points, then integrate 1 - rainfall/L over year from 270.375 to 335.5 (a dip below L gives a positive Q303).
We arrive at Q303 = 6.8 yr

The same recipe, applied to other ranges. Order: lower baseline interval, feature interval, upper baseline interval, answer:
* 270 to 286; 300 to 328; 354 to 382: 2.1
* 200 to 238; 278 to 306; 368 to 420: 3.0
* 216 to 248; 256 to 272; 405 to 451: 4.7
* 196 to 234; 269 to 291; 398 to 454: 2.3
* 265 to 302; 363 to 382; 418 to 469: -1.2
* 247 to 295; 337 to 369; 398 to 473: -4.8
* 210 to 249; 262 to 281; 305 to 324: 2.0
